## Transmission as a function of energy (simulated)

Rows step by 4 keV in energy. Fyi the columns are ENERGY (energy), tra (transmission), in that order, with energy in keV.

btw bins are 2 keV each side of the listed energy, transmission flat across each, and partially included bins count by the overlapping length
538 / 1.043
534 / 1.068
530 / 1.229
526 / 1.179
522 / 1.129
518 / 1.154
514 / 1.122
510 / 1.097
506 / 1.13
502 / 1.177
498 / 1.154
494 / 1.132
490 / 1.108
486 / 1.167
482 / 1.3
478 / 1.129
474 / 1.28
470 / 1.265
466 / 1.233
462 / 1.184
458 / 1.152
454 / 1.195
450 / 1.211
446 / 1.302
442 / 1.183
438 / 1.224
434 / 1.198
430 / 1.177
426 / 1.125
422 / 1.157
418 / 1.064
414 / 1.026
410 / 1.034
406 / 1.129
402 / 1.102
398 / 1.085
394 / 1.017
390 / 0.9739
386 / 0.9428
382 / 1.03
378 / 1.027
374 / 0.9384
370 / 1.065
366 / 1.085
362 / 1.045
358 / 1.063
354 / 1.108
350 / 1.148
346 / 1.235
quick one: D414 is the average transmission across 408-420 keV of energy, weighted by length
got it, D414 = 1.04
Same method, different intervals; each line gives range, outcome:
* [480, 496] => 1.18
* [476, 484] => 1.21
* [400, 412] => 1.09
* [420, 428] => 1.14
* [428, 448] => 1.22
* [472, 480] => 1.2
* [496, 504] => 1.17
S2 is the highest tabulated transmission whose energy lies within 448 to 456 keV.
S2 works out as 1.211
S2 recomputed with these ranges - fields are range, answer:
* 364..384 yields 1.085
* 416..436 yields 1.198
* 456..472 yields 1.265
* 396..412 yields 1.129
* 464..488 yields 1.3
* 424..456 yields 1.302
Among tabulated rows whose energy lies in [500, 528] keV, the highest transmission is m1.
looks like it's 1.179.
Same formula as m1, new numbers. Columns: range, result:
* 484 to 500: 1.167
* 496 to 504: 1.177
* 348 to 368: 1.148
